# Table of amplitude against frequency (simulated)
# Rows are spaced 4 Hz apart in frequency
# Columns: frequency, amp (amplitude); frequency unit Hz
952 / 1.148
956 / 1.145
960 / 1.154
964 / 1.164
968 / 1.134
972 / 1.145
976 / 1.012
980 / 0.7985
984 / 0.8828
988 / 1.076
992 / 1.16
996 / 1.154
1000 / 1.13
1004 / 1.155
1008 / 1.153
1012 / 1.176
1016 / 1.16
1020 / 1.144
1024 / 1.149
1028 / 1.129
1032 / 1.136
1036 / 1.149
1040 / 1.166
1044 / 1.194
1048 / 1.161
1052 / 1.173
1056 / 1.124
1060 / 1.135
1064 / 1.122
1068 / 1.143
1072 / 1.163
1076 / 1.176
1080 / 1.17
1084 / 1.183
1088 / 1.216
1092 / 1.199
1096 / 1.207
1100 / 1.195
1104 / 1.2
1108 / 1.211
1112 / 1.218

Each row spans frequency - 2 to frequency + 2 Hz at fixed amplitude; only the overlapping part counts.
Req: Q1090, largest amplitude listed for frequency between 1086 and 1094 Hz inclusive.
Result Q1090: 1.216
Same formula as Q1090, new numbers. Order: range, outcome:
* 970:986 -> 1.145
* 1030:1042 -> 1.166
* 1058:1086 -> 1.183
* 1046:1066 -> 1.173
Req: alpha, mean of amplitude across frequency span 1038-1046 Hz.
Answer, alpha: 1.18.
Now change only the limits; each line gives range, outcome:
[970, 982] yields 0.985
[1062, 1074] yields 1.14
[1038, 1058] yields 1.16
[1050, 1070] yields 1.14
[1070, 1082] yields 1.17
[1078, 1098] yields 1.19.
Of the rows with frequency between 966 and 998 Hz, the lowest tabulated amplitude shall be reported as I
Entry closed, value 0.7985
